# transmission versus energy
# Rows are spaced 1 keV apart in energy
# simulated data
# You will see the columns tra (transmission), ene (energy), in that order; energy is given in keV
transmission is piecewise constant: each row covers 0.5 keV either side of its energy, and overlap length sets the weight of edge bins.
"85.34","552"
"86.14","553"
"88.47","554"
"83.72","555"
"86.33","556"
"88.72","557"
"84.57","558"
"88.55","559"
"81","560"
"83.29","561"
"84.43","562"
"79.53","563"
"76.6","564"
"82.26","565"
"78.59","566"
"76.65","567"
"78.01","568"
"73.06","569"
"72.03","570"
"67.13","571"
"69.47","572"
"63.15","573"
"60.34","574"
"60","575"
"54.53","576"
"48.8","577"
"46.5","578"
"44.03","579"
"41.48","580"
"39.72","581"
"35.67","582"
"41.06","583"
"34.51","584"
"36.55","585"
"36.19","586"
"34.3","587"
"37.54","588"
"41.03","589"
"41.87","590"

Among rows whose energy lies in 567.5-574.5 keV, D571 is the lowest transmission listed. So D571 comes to 60.34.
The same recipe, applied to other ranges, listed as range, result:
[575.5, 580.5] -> 41.48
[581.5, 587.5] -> 34.3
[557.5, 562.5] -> 81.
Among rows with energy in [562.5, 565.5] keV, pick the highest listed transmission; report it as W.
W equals 82.26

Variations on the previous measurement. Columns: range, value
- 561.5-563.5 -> 84.43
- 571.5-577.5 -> 69.47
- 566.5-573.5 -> 78.01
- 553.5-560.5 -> 88.72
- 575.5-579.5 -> 54.53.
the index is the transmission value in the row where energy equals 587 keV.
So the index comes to 34.3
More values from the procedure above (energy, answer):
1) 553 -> 86.14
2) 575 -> 60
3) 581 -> 39.72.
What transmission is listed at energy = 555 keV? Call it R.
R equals 83.72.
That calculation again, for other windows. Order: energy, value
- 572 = 69.47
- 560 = 81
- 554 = 88.47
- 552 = 85.34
